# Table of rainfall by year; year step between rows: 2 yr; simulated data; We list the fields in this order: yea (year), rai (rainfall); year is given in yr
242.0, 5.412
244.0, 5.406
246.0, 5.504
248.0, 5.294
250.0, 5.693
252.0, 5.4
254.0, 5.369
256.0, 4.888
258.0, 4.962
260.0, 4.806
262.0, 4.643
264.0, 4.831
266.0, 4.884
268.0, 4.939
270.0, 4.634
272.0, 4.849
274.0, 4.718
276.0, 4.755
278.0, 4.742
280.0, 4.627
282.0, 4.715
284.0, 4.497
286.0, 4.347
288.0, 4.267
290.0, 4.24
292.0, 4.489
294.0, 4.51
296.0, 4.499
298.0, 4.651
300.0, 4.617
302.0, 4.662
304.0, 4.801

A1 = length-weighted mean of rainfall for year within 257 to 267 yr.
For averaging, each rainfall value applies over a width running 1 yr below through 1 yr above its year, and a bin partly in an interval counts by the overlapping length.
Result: 4.83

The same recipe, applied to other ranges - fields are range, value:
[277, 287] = 4.59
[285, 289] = 4.31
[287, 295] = 4.38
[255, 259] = 4.92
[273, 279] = 4.74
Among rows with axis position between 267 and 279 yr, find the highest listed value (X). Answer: 4.939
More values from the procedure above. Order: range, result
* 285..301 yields 4.651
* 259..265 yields 4.831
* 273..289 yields 4.755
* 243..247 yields 5.504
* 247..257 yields 5.693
